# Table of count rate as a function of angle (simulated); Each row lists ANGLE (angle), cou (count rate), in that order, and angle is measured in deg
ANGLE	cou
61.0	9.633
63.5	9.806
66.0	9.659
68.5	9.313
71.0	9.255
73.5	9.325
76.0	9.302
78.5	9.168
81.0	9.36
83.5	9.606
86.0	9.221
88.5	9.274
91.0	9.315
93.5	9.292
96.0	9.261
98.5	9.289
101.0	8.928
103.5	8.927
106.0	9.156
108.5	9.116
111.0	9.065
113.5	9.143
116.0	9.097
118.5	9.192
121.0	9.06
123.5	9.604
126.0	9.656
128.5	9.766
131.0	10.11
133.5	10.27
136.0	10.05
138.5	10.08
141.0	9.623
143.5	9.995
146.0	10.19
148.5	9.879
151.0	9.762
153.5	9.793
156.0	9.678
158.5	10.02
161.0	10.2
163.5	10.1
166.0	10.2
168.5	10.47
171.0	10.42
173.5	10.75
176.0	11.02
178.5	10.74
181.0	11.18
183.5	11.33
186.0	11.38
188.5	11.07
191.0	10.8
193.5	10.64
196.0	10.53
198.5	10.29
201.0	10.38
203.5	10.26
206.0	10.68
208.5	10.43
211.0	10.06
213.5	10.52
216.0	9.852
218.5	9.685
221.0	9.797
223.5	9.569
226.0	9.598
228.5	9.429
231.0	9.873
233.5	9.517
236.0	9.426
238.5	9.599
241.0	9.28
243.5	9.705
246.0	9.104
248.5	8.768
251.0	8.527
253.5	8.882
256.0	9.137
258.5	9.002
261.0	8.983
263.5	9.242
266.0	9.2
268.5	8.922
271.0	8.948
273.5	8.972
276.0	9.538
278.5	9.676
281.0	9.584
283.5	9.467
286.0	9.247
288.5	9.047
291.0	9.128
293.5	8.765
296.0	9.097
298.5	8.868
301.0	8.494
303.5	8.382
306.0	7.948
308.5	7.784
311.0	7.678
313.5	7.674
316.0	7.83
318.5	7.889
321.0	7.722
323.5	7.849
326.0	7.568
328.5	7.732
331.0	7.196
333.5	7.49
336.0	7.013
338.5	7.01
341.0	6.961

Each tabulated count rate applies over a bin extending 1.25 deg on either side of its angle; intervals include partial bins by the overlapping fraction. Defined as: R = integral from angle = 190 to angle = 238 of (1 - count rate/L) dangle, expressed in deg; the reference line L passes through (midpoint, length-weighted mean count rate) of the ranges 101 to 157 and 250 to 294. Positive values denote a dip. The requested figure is -3.81 deg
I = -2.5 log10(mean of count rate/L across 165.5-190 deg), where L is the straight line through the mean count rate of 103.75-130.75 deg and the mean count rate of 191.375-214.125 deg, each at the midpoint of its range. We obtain -0.08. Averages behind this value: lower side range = 9.3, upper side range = 10.4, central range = 10.9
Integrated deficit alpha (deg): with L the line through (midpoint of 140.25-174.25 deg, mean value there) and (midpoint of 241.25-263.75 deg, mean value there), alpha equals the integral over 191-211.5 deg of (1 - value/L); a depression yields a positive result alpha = -1.81 deg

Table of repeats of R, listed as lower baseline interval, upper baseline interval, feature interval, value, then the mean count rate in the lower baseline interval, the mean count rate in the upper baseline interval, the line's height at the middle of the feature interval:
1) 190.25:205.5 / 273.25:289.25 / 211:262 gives 2.8 deg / 10.5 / 9.4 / 9.98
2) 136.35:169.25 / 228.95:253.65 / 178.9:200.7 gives -2.6 deg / 9.99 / 9.29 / 9.7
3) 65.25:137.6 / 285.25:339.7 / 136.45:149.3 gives -1.2 deg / 9.37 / 8.05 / 9.11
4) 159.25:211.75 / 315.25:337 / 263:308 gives -2.9 deg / 10.6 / 7.59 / 8.46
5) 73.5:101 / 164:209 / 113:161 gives 1.1 deg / 9.29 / 10.7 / 9.99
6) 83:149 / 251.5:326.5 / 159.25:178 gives -2.5 deg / 9.48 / 8.69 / 9.24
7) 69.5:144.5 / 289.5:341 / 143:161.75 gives -1.7 deg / 9.41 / 7.94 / 9.09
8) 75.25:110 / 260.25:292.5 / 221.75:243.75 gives -0.8 deg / 9.23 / 9.23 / 9.23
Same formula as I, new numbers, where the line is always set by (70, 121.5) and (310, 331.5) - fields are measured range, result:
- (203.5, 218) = -0.21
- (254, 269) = -0.12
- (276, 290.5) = -0.18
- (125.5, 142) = -0.11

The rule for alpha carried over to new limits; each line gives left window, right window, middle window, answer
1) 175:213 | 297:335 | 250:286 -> -0.7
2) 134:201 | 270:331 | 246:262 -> 0.5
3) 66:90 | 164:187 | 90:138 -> 2.3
